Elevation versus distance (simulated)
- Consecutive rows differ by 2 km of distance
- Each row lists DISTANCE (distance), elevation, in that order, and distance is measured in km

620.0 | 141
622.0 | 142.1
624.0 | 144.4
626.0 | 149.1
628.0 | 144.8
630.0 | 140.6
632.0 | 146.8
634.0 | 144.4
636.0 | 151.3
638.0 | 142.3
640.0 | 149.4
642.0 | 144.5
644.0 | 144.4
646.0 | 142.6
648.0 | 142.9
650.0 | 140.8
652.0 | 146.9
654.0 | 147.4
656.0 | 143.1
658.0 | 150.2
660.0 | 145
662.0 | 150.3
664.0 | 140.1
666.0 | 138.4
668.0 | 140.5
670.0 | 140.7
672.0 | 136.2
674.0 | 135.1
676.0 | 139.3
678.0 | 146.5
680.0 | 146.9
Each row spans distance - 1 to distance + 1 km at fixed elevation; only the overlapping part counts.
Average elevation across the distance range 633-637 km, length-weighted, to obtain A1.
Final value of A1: 148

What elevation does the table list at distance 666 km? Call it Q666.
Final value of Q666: 138.4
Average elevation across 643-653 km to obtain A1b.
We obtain 144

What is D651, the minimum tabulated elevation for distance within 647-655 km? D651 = 140.8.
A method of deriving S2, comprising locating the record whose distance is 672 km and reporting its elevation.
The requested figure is 136.2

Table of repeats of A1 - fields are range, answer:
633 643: 146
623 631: 145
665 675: 138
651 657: 146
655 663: 147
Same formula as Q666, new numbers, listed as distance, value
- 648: 142.9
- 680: 146.9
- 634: 144.4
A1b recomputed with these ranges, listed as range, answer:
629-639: 145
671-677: 137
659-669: 143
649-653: 144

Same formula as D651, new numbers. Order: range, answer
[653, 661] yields 143.1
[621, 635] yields 140.6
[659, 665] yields 140.1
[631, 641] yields 142.3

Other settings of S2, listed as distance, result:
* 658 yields 150.2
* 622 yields 142.1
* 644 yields 144.4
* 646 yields 142.6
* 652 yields 146.9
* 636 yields 151.3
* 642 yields 144.5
